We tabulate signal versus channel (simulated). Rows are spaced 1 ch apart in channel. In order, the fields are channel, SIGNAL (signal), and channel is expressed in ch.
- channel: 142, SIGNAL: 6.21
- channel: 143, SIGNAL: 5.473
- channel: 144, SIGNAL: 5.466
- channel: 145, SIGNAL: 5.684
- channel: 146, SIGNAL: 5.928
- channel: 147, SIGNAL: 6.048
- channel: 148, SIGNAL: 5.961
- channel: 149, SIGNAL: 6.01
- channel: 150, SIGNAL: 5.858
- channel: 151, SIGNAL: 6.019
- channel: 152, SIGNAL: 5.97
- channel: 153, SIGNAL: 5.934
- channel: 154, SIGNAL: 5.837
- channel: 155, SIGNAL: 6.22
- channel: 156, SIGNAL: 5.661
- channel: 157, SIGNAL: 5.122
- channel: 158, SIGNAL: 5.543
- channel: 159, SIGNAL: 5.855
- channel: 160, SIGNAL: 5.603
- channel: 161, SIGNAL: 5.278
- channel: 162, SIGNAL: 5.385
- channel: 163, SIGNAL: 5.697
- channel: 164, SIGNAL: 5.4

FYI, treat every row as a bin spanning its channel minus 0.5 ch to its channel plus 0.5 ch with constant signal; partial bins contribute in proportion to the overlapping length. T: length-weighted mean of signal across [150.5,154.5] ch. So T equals 5.94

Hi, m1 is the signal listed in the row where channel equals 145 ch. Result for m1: 5.684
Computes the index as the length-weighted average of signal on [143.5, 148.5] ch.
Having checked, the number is 5.82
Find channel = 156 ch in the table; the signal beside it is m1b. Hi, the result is 5.661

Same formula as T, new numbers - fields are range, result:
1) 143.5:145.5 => 5.58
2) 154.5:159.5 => 5.68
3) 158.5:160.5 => 5.73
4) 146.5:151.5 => 5.98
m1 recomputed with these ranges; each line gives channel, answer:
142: 6.21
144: 5.466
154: 5.837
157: 5.122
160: 5.603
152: 5.97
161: 5.278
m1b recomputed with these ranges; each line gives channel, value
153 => 5.934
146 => 5.928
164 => 5.4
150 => 5.858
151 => 6.019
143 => 5.473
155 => 6.22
